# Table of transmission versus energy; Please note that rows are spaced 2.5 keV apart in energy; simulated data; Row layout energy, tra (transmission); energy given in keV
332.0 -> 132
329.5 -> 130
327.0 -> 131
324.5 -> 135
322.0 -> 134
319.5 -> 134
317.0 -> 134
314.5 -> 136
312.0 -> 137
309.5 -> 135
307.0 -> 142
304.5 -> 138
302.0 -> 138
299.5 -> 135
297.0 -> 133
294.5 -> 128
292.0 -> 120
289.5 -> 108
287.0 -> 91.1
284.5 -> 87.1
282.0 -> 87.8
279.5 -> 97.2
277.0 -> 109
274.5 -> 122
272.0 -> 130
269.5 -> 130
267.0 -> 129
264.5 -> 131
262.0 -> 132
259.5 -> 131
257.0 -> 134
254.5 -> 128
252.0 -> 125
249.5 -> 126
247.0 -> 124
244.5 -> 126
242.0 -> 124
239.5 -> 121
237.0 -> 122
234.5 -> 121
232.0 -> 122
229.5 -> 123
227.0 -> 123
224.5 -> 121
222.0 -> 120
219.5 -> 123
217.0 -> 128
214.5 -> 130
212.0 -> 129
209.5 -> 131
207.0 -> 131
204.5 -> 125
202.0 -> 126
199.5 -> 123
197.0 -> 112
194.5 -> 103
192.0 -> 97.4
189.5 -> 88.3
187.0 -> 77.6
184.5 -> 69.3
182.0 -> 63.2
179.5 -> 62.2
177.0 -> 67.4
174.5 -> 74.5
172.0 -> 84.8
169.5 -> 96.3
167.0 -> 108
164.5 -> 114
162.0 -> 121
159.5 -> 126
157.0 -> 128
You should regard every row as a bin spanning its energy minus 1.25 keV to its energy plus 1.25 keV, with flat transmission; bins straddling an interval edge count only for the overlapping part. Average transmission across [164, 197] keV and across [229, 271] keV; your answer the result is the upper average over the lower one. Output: 1.48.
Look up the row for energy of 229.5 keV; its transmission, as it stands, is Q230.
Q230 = 123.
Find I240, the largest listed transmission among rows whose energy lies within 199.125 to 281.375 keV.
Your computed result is 134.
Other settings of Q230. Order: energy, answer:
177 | 67.4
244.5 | 126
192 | 97.4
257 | 134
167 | 108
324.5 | 135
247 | 124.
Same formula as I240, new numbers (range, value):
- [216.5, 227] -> 128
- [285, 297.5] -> 133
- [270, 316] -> 142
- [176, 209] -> 131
